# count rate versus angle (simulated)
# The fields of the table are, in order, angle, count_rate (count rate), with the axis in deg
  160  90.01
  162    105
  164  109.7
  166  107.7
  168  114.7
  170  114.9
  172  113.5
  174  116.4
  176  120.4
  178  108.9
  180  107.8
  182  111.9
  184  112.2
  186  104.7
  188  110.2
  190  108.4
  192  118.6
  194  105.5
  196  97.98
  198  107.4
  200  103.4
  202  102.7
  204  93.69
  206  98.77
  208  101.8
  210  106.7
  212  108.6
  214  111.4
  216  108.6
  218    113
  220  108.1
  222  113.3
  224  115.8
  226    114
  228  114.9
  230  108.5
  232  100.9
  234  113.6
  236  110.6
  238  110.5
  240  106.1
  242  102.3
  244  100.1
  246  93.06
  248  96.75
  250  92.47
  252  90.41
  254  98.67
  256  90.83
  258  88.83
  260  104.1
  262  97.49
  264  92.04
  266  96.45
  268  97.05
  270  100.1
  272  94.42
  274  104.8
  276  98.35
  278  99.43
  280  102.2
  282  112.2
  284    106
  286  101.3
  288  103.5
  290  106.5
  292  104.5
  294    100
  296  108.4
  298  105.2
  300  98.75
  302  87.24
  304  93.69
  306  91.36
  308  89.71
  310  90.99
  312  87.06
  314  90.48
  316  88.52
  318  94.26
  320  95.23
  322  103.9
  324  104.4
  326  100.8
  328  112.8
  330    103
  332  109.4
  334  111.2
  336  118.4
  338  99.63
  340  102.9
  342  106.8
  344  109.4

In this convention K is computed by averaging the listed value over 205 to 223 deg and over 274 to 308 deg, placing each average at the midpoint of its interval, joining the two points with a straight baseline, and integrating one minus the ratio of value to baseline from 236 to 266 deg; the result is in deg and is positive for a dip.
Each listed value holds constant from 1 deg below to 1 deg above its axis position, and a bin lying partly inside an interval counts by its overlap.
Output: 1.9 deg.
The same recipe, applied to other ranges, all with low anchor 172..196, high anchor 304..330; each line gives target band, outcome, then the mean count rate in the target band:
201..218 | 0.5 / 105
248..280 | 1.7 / 96.6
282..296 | -0.8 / 105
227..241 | -0.5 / 109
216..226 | -0.5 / 112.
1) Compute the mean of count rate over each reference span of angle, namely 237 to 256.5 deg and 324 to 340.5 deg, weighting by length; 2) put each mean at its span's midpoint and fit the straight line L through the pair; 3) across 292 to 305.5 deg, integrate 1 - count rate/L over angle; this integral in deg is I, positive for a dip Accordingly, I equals 0.6 deg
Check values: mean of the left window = 98.3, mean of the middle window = 99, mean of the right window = 107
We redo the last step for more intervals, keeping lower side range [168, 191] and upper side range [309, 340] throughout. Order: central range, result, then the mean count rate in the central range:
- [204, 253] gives 1.2 deg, 106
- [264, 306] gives 1.3 deg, 101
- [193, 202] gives 0.6 deg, 103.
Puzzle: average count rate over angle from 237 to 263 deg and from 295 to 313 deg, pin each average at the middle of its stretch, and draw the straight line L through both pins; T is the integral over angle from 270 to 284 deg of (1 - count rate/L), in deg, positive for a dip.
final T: -0.8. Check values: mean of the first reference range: 97.8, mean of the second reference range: 94.7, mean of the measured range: 102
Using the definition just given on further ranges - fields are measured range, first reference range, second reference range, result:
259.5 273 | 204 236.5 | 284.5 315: 0.7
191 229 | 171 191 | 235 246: 0.2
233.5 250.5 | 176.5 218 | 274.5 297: 0.4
